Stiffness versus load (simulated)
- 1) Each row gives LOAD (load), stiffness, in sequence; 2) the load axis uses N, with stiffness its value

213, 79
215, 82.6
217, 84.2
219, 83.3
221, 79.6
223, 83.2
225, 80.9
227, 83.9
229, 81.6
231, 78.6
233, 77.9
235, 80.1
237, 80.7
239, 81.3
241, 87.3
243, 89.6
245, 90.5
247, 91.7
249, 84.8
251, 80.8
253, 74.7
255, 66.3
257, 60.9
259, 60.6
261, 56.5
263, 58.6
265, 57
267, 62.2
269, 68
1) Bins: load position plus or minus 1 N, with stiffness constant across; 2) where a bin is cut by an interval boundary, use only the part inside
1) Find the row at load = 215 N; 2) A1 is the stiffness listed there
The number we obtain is 82.6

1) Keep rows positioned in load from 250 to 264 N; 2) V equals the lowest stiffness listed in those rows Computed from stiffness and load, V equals 56.5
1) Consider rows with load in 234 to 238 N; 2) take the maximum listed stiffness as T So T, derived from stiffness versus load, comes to 80.7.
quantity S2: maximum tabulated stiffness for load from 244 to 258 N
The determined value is 91.7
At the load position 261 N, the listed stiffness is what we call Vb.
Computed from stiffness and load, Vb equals 56.5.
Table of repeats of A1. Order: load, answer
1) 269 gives 68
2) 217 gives 84.2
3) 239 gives 81.3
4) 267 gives 62.2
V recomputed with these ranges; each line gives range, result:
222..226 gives 80.9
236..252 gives 80.7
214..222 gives 79.6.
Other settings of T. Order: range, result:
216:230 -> 84.2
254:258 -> 66.3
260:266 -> 58.6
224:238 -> 83.9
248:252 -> 84.8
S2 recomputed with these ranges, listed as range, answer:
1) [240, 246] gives 90.5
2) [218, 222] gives 83.3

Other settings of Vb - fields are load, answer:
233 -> 77.9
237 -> 80.7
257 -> 60.9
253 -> 74.7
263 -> 58.6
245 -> 90.5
